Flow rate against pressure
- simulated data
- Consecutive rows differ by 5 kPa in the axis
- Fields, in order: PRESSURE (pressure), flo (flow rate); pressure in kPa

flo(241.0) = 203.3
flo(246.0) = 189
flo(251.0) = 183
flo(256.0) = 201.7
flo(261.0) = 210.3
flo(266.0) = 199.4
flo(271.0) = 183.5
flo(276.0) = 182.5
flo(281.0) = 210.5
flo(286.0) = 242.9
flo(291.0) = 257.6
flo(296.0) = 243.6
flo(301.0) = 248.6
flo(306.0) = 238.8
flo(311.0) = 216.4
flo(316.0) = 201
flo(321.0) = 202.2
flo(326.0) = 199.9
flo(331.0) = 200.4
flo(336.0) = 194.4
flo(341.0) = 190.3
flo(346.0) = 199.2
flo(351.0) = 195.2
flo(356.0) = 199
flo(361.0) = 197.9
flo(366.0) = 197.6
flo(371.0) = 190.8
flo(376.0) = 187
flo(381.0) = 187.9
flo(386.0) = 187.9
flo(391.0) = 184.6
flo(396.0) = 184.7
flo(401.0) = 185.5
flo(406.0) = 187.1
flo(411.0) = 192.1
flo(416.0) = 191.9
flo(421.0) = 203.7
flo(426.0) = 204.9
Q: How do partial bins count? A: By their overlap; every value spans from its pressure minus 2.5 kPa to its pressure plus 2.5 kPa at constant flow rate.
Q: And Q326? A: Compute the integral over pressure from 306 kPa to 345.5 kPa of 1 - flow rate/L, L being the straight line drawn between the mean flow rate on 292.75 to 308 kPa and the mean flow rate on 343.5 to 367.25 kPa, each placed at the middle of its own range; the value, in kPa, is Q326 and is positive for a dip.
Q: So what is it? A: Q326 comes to 3.5 kPa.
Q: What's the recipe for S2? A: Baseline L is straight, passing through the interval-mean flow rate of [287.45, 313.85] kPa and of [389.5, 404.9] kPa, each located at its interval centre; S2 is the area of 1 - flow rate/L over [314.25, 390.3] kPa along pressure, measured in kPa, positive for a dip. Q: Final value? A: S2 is 5.6 kPa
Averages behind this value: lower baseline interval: 241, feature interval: 195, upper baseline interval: 185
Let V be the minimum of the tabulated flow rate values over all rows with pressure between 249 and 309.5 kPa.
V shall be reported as 182.5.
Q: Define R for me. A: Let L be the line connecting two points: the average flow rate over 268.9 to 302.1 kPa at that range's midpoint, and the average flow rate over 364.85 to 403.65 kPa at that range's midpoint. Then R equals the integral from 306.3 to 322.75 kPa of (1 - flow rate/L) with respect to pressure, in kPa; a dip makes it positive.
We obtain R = 0.2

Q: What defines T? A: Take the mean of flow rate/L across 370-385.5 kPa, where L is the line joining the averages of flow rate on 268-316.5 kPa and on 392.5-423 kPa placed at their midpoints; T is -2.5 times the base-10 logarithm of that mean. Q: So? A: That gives 0.060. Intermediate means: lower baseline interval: 223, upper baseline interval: 190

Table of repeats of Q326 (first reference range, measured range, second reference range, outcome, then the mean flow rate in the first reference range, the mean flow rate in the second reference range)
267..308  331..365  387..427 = 1.9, 225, 191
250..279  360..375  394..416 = -0.4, 194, 188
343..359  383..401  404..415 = 0.6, 198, 190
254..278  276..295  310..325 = -3.0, 196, 205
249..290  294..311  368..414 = -3.4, 204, 188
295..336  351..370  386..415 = 0.4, 216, 187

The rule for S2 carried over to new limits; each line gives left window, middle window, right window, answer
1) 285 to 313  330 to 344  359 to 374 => 1.4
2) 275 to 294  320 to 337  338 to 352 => 0.4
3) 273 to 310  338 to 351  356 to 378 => 0.6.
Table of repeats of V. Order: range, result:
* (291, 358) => 190.3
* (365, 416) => 184.6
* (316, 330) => 199.9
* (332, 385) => 187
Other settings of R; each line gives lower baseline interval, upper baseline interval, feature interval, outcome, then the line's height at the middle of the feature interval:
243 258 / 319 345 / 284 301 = -4.70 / 194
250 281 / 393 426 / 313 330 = -0.66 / 194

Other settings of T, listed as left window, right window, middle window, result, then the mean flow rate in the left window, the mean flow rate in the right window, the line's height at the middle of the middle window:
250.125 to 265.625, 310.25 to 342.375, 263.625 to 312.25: -0.12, 200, 200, 200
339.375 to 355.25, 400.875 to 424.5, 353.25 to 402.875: 0.02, 196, 193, 195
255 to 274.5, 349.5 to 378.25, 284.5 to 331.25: -0.15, 198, 195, 196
